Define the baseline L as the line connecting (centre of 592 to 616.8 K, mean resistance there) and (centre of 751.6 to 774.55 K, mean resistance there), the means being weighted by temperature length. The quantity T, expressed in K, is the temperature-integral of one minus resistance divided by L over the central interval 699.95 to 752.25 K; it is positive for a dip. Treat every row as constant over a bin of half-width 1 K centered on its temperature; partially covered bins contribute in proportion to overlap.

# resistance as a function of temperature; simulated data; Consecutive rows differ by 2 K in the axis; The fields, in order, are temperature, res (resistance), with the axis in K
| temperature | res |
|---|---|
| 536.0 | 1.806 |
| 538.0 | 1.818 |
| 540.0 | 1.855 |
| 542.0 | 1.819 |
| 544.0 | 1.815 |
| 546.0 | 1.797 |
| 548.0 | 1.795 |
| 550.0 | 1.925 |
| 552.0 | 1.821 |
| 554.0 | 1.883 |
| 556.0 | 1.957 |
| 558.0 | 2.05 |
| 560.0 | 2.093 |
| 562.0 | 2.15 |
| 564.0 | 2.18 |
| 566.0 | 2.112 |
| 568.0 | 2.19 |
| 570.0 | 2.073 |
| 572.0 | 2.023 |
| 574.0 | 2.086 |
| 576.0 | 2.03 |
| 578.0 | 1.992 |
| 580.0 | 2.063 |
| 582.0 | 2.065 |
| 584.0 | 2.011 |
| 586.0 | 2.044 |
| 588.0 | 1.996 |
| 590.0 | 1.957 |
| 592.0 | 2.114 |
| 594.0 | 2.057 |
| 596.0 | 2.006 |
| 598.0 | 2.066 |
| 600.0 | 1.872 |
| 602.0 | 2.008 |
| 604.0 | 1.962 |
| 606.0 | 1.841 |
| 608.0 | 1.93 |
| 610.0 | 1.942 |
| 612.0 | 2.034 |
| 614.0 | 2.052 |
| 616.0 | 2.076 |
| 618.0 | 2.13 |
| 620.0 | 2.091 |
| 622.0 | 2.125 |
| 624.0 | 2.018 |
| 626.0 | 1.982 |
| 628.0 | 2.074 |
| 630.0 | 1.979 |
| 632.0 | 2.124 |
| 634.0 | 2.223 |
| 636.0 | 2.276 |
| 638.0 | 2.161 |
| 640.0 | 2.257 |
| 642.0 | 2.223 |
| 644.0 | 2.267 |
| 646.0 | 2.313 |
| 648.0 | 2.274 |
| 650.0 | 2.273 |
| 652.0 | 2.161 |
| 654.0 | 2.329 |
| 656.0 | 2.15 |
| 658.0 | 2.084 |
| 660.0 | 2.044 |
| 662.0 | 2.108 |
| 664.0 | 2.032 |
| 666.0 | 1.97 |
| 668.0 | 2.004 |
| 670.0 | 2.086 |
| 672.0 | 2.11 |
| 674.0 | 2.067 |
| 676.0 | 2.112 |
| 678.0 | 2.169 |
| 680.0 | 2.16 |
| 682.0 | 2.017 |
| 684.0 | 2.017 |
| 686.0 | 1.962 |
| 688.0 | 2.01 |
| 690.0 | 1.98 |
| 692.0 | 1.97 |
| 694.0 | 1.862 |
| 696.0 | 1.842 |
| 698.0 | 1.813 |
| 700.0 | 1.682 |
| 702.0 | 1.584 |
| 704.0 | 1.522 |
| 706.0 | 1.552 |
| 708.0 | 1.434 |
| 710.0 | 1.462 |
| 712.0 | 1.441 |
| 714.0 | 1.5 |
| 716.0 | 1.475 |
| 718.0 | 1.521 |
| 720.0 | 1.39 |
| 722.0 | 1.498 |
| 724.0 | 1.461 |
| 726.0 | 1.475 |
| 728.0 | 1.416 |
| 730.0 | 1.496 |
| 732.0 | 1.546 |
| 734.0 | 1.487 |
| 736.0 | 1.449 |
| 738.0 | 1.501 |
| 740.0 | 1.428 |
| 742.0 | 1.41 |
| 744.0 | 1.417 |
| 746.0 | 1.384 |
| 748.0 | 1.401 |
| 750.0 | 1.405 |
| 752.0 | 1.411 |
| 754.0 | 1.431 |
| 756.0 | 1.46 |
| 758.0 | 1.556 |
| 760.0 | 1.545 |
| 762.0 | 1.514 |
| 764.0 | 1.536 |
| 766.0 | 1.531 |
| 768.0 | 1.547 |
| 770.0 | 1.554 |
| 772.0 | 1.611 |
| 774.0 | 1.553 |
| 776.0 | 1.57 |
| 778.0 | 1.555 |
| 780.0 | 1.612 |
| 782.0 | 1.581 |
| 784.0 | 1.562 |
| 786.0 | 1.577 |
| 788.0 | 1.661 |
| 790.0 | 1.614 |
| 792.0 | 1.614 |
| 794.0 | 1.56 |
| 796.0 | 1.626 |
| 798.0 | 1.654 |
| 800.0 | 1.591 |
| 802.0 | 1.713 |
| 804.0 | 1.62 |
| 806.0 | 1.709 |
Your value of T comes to 5.22 K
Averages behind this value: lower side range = 1.99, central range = 1.47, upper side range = 1.52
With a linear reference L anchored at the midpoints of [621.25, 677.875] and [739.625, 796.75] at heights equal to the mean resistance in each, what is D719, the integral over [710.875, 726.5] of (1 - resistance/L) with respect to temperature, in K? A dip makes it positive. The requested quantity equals 2.7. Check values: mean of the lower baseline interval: 2.14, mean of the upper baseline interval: 1.53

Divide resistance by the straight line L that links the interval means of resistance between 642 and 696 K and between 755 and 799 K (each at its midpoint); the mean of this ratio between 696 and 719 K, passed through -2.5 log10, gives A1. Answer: 0.22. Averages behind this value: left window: 2.09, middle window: 1.56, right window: 1.57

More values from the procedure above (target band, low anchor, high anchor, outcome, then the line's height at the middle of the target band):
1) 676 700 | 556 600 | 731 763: -0.18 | 1.67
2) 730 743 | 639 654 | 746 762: 0.08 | 1.59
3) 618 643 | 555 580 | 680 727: -0.13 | 1.89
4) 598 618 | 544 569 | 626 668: 0.06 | 2.09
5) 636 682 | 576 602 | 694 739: -0.22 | 1.75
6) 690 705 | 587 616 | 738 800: -0.03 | 1.73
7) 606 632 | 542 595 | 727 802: -0.08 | 1.88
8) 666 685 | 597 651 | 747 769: -0.12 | 1.86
